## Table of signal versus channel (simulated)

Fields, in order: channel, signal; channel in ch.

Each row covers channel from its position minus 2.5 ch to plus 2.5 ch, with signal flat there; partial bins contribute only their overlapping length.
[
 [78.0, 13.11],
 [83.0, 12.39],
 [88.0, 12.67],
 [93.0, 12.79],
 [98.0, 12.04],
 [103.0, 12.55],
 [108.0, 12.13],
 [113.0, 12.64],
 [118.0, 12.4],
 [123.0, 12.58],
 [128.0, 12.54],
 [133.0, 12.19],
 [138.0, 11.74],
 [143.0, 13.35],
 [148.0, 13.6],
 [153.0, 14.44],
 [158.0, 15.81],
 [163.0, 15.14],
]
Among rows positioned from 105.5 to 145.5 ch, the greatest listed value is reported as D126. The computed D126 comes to 13.35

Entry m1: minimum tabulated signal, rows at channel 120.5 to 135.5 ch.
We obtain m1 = 12.19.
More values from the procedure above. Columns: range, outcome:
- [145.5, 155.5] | 13.6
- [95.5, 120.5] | 12.04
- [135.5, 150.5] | 11.74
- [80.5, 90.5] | 12.39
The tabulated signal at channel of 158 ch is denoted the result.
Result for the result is 15.81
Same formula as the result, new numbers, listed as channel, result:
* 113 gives 12.64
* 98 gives 12.04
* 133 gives 12.19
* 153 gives 14.44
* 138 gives 11.74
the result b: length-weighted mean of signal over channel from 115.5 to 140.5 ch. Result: 12.3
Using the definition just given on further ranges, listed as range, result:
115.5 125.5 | 12.5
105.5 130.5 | 12.5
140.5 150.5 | 13.5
